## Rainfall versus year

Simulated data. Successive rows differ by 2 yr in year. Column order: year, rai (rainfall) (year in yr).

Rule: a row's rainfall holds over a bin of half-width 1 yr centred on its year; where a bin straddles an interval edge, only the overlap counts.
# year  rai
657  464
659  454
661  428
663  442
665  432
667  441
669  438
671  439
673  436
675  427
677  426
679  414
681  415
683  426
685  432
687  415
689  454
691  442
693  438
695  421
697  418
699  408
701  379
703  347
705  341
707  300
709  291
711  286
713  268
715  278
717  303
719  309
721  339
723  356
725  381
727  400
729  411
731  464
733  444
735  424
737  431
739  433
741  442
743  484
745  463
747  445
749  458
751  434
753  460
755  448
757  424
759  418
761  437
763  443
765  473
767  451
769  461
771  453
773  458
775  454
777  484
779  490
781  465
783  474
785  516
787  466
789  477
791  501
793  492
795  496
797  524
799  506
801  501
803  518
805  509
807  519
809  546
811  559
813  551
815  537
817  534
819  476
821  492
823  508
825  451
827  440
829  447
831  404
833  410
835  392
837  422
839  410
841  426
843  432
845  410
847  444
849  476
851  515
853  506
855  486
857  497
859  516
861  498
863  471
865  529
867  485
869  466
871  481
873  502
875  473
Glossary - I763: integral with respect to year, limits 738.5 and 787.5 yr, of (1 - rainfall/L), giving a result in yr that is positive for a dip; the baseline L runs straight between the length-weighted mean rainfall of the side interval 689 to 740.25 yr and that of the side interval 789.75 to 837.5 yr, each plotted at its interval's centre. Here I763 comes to -3.08 yr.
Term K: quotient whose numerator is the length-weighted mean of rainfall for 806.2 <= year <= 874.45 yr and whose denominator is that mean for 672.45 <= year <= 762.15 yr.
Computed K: 1.2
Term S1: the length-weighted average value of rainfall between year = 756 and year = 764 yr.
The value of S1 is 430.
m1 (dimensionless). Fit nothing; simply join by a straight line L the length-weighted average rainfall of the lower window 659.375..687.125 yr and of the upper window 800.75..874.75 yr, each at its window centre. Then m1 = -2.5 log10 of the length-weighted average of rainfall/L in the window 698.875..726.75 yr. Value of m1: 0.33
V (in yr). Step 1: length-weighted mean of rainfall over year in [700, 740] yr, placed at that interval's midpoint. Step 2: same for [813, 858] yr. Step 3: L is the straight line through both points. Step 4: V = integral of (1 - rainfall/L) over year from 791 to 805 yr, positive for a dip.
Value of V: -2.5 yr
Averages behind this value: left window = 359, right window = 462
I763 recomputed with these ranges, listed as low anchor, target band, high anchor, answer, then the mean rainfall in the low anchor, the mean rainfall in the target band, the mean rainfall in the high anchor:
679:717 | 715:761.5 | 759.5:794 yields 1.04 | 375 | 415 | 470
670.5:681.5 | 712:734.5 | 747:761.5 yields 3.83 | 426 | 361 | 440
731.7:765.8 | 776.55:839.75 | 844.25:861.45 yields -2.52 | 445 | 485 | 484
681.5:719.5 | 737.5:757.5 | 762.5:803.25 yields -0.80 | 368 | 449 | 481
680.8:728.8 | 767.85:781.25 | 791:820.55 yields 0.16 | 369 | 466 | 518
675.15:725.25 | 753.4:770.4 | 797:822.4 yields 0.40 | 372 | 445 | 521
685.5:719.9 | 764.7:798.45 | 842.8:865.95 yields -4.36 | 360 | 479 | 483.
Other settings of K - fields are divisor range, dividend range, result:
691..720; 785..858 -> 1.39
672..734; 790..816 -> 1.36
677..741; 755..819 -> 1.27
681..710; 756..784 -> 1.16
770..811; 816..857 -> 0.92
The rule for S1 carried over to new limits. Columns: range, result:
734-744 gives 443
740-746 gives 463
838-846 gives 420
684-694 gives 436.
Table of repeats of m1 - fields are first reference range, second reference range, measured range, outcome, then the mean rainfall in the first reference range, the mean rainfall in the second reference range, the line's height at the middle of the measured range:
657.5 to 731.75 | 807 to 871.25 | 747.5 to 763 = -0.03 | 392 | 476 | 427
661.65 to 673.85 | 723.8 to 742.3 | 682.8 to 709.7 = 0.10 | 438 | 426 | 433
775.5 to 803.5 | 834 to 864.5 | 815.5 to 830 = -0.01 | 492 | 461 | 475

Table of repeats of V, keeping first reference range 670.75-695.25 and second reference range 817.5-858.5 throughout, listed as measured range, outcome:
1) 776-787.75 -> -1.0 yr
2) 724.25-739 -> 0.5 yr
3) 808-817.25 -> -2.0 yr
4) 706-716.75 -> 3.7 yr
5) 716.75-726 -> 2.0 yr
